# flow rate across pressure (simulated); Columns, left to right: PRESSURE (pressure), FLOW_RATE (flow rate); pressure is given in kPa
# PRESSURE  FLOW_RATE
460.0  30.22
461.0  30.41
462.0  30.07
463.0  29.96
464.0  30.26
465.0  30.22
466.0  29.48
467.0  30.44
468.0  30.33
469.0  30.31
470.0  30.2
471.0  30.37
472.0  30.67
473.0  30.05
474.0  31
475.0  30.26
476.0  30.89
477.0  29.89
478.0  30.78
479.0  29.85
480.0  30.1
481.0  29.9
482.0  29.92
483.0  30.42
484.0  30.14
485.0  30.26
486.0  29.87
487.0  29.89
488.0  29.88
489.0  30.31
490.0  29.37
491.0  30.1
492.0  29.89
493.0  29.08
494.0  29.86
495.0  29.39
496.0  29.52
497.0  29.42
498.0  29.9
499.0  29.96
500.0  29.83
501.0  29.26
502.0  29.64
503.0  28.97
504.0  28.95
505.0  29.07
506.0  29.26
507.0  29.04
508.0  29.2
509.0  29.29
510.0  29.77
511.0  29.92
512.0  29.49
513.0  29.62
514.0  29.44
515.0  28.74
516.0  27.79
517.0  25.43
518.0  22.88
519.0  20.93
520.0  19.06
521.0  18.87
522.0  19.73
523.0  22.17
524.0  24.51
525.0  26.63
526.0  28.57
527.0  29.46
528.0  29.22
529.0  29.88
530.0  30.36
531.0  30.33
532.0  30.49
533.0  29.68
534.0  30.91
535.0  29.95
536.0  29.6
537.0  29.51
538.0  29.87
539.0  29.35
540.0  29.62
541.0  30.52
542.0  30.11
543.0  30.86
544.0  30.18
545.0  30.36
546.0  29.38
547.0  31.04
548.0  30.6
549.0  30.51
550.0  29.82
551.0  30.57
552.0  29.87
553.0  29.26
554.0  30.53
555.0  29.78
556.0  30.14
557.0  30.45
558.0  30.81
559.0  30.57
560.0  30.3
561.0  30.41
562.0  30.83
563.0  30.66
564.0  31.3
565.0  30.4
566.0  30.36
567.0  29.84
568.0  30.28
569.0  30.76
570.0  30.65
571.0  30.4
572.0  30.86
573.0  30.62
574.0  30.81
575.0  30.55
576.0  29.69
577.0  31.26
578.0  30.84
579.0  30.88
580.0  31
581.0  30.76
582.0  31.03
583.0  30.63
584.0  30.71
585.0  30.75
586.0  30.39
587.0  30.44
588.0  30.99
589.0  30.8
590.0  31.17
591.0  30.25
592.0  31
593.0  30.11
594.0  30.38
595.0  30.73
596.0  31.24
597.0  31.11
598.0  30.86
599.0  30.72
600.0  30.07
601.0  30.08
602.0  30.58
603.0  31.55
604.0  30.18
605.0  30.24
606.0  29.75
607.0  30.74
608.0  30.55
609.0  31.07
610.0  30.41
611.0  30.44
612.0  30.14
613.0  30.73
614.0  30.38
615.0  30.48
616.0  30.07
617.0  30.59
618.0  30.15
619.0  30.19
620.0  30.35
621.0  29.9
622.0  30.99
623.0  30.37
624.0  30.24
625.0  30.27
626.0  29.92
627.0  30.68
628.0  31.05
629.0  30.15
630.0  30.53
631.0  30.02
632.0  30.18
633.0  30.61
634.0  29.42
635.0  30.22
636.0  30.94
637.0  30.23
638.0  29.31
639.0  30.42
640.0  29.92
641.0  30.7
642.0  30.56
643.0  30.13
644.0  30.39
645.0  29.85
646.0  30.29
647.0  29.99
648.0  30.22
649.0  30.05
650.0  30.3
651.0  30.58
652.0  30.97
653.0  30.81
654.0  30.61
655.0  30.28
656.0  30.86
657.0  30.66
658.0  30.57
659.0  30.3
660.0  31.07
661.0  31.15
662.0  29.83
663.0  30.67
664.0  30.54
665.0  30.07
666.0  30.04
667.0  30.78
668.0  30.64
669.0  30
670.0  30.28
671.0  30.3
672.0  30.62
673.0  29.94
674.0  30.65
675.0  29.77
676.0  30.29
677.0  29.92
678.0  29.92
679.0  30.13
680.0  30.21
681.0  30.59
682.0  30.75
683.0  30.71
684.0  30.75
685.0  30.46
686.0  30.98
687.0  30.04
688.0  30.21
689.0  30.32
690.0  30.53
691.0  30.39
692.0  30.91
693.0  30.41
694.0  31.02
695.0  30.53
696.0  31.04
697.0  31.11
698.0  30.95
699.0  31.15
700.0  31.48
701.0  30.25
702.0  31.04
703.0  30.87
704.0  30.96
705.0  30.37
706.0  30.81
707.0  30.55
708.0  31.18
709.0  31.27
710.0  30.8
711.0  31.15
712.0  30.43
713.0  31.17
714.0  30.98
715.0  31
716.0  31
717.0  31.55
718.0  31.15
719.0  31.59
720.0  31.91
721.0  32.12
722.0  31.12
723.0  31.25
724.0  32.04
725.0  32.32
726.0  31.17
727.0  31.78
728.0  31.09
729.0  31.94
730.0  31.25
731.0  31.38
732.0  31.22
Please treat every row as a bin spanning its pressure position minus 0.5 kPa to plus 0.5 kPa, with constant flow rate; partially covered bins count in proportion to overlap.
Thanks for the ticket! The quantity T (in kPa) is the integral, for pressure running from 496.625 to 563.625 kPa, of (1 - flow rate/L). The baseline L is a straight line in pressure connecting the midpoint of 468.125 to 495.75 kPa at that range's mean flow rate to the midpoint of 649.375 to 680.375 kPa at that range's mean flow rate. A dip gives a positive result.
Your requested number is 3.0 kPa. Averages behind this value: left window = 30.1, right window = 30.4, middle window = 28.8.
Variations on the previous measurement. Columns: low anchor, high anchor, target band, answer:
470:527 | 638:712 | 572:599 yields -1.1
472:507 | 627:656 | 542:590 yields -0.7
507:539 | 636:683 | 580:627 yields -2.2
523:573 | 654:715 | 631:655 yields 0.1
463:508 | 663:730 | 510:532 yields 2.6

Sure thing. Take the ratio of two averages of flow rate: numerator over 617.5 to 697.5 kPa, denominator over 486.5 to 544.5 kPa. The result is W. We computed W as 1.07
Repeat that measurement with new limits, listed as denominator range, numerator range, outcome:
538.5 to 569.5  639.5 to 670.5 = 1.00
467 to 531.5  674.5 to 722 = 1.07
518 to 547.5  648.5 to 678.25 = 1.09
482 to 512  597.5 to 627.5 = 1.03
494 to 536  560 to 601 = 1.10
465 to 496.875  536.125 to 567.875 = 1.01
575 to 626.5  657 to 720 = 1.00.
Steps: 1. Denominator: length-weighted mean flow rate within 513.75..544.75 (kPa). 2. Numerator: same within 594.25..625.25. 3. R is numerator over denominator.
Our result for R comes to 1.11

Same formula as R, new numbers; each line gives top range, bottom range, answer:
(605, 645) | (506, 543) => 1.09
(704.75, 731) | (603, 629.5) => 1.03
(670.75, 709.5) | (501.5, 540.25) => 1.10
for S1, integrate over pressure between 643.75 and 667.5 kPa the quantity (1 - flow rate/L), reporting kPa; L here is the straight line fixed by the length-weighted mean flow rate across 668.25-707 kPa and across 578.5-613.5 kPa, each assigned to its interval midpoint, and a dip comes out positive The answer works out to 0.1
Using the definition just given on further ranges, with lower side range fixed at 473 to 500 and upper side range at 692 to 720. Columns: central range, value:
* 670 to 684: 0.24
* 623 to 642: 0.23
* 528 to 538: 0.06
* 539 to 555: 0.05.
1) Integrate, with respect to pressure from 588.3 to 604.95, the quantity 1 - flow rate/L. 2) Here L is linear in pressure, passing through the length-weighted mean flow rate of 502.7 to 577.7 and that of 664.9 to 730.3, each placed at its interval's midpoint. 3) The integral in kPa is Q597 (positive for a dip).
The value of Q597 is -0.5 kPa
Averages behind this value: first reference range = 29.1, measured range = 30.7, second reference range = 30.8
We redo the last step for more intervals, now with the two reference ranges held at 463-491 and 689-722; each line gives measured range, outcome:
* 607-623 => 0.1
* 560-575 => 0.0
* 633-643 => 0.2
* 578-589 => -0.1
